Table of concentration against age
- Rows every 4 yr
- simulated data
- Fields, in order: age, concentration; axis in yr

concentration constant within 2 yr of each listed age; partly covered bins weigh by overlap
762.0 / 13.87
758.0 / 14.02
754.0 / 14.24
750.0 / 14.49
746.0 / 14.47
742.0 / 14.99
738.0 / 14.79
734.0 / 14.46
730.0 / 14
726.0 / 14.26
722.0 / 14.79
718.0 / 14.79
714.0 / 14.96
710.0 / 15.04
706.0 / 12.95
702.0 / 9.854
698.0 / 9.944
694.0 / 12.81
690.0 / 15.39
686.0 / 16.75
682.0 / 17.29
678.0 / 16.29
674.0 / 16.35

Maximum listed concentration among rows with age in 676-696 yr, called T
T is 17.29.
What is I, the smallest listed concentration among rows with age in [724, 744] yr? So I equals 14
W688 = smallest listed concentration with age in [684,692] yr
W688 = 15.39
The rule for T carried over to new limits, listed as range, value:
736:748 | 14.99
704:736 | 15.04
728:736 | 14.46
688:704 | 15.39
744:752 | 14.49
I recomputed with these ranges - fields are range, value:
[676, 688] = 16.29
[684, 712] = 9.854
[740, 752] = 14.47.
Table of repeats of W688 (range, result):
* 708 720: 14.79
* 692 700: 9.944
